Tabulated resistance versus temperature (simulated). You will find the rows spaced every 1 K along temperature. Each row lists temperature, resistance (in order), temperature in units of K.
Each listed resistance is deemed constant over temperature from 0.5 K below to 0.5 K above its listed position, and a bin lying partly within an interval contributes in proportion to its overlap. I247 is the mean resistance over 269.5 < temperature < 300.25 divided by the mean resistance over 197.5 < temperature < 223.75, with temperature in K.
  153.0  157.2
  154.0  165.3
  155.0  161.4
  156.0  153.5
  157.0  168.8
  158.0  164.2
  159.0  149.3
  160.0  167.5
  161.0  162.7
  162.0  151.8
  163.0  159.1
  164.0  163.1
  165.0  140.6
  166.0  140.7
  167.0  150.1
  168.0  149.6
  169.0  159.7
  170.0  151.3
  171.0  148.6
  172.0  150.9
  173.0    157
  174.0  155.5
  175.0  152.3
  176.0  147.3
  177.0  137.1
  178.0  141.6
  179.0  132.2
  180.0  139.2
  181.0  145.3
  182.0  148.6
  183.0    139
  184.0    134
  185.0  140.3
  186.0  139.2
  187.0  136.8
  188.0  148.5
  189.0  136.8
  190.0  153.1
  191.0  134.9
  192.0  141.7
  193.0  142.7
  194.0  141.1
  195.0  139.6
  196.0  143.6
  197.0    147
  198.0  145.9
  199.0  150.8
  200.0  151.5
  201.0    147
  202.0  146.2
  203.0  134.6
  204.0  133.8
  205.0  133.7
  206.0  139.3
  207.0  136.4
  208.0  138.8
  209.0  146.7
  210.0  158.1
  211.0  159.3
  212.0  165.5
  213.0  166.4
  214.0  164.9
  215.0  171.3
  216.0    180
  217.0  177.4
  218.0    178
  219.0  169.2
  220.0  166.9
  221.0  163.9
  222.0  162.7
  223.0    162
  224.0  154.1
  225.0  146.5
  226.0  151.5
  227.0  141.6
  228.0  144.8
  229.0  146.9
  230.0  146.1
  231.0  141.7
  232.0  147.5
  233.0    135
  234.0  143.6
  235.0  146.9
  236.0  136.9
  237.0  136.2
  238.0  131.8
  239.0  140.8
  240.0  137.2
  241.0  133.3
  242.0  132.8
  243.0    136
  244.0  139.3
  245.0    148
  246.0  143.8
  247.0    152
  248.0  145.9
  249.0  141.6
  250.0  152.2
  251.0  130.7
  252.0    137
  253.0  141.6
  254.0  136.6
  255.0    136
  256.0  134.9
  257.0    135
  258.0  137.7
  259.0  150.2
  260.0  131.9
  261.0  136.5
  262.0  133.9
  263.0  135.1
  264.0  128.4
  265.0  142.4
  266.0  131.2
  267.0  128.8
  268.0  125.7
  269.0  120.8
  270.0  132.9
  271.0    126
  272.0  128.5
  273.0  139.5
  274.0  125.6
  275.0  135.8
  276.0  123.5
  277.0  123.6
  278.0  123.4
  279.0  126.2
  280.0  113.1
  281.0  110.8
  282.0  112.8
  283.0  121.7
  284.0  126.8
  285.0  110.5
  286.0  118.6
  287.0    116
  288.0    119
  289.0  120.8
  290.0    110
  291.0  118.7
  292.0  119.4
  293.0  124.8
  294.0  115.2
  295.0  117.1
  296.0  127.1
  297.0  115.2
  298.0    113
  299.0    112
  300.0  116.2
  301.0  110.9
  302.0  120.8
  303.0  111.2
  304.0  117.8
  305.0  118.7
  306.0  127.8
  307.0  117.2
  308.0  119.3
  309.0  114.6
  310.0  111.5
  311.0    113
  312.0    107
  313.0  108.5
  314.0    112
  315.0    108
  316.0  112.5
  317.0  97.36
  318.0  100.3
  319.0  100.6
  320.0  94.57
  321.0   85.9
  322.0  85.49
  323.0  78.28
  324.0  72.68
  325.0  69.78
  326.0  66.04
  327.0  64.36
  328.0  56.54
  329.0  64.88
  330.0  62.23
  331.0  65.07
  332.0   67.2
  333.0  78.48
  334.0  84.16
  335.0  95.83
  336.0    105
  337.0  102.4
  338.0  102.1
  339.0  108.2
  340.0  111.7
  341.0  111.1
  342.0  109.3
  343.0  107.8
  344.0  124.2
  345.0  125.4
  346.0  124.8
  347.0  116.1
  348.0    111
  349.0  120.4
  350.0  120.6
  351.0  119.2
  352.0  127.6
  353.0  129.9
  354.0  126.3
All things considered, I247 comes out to 0.78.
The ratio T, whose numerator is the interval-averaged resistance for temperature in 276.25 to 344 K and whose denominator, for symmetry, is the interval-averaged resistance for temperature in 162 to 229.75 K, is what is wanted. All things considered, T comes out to 0.7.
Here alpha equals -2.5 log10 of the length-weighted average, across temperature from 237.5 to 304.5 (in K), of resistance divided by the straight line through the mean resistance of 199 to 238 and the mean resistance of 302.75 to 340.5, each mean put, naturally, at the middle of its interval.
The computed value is -0.05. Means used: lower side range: 152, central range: 128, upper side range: 95.1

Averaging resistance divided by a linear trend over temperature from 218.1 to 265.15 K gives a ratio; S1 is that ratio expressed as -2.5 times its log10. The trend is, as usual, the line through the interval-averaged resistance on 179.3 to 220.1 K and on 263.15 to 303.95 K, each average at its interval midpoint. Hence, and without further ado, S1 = -0.06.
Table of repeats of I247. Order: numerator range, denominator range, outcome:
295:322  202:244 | 0.74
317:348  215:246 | 0.61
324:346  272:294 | 0.74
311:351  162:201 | 0.66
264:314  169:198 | 0.83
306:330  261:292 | 0.76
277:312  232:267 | 0.85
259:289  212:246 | 0.84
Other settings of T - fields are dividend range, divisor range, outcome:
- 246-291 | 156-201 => 0.88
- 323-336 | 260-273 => 0.55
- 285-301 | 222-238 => 0.80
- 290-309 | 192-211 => 0.82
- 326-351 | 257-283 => 0.75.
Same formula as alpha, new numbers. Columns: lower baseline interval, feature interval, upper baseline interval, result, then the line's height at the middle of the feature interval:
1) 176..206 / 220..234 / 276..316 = -0.129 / 133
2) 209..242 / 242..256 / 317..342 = -0.026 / 138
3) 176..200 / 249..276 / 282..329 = -0.126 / 120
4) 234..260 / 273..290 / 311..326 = -0.024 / 118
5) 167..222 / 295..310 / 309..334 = -0.210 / 96.6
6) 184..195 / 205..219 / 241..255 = -0.134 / 141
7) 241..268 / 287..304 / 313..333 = -0.118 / 105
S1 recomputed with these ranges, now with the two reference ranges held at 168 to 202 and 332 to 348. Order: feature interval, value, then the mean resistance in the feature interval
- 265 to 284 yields -0.03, 126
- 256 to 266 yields -0.09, 136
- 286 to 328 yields 0.08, 107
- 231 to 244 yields -0.05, 138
